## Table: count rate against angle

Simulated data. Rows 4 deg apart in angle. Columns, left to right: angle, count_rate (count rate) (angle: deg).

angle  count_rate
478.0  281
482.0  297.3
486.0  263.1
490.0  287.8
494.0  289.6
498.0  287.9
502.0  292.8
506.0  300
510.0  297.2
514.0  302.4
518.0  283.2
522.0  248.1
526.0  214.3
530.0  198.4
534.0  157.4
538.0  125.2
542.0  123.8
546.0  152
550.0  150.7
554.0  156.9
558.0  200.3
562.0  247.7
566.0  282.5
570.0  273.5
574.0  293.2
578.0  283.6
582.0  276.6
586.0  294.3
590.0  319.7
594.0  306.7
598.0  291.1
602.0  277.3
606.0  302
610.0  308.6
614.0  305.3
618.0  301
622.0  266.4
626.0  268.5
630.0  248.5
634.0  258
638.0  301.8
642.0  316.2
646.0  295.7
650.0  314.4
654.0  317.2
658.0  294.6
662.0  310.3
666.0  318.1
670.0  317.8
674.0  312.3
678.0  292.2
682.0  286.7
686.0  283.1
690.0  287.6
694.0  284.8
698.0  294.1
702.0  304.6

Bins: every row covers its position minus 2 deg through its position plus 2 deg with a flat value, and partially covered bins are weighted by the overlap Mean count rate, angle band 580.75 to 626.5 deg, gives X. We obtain 294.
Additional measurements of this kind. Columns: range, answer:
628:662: 294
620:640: 269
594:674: 296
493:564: 223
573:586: 285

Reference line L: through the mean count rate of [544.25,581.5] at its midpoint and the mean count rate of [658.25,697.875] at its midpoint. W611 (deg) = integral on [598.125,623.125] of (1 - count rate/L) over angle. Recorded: -3.5 deg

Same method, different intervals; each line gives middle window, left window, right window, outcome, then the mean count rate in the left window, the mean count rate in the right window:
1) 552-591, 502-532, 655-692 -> 2.3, 265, 301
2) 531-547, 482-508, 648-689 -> 8.2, 288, 304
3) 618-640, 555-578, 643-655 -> 1.8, 257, 309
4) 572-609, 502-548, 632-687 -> -4.8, 222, 302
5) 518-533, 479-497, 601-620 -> 3.4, 284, 300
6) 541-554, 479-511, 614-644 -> 6.4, 289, 282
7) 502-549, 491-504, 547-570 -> 6.9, 290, 211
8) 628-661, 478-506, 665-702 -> 0.2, 287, 297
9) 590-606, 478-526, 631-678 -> 0.0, 283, 303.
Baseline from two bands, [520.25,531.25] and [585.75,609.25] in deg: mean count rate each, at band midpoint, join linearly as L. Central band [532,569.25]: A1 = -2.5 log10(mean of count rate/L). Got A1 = 0.356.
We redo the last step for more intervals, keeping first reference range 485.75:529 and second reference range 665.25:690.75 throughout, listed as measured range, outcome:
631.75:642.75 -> 0.02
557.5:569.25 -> 0.13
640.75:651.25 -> -0.05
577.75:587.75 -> 0.01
